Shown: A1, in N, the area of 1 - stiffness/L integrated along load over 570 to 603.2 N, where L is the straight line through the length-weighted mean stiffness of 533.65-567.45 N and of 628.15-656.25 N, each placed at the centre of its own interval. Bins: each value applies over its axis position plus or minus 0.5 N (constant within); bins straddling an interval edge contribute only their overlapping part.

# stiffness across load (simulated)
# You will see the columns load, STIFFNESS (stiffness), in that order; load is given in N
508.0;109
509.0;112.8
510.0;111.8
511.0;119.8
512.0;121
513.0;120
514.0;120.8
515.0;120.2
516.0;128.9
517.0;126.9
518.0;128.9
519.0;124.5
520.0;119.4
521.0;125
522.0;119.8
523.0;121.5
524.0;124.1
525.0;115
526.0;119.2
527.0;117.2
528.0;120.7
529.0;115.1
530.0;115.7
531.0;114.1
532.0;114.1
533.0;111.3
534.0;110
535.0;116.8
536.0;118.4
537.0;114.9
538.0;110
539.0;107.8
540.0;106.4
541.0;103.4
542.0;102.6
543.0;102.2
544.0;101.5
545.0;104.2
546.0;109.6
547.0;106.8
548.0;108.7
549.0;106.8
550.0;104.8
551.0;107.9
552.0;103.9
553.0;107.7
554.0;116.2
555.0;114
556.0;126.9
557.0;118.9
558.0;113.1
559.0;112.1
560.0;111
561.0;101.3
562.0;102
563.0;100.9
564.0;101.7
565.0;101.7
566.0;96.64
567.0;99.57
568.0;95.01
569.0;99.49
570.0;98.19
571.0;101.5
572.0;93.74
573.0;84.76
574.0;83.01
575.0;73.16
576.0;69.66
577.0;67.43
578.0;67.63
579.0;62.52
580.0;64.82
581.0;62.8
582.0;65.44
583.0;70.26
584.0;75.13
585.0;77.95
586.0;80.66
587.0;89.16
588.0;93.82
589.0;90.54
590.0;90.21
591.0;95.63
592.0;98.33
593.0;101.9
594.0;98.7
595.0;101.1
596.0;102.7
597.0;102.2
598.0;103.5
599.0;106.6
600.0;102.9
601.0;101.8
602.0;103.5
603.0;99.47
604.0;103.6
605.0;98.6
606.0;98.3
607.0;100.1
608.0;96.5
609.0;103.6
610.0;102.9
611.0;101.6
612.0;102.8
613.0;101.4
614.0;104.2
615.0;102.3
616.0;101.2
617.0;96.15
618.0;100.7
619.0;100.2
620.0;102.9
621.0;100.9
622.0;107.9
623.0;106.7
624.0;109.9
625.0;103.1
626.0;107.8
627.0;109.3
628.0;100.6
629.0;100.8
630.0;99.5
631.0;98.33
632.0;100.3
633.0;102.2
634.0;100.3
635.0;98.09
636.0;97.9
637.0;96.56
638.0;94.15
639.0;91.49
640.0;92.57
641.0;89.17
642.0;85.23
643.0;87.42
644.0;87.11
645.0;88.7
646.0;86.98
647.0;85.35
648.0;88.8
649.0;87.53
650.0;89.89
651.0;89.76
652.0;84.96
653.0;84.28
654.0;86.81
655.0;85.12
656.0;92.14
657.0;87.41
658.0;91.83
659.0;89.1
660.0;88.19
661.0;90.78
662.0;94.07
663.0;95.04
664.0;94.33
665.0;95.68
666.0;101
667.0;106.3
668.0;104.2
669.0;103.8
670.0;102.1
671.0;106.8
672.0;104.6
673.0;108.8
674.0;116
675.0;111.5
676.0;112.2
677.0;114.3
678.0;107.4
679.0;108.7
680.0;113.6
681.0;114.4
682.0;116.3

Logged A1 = 4.6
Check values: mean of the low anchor 108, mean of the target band 87.4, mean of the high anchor 91.9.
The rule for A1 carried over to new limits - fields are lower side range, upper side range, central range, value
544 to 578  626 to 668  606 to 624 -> -1.10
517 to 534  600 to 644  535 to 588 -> 7.29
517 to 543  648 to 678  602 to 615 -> 0.45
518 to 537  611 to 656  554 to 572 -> 0.87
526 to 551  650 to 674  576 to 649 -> 4.91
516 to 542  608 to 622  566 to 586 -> 5.26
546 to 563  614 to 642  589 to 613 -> 0.74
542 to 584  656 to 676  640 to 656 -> 1.87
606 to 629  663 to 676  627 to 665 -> 4.19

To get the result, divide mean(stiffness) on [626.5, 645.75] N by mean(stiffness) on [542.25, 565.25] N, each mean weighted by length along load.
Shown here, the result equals 0.89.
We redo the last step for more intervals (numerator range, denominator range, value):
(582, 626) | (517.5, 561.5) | 0.87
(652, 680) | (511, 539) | 0.84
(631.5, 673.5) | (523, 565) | 0.85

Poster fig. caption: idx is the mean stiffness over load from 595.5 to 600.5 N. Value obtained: 104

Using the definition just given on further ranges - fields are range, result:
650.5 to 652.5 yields 87.4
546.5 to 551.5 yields 107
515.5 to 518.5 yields 128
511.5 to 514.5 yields 121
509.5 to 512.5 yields 118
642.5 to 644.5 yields 87.3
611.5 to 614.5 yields 103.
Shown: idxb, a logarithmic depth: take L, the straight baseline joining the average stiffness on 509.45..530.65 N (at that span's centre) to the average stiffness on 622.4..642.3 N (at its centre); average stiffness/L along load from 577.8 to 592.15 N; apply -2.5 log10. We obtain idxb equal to 0.35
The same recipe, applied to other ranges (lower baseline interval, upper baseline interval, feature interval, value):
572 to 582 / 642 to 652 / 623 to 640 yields -0.20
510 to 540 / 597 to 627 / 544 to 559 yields 0.03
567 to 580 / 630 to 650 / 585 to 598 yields -0.11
